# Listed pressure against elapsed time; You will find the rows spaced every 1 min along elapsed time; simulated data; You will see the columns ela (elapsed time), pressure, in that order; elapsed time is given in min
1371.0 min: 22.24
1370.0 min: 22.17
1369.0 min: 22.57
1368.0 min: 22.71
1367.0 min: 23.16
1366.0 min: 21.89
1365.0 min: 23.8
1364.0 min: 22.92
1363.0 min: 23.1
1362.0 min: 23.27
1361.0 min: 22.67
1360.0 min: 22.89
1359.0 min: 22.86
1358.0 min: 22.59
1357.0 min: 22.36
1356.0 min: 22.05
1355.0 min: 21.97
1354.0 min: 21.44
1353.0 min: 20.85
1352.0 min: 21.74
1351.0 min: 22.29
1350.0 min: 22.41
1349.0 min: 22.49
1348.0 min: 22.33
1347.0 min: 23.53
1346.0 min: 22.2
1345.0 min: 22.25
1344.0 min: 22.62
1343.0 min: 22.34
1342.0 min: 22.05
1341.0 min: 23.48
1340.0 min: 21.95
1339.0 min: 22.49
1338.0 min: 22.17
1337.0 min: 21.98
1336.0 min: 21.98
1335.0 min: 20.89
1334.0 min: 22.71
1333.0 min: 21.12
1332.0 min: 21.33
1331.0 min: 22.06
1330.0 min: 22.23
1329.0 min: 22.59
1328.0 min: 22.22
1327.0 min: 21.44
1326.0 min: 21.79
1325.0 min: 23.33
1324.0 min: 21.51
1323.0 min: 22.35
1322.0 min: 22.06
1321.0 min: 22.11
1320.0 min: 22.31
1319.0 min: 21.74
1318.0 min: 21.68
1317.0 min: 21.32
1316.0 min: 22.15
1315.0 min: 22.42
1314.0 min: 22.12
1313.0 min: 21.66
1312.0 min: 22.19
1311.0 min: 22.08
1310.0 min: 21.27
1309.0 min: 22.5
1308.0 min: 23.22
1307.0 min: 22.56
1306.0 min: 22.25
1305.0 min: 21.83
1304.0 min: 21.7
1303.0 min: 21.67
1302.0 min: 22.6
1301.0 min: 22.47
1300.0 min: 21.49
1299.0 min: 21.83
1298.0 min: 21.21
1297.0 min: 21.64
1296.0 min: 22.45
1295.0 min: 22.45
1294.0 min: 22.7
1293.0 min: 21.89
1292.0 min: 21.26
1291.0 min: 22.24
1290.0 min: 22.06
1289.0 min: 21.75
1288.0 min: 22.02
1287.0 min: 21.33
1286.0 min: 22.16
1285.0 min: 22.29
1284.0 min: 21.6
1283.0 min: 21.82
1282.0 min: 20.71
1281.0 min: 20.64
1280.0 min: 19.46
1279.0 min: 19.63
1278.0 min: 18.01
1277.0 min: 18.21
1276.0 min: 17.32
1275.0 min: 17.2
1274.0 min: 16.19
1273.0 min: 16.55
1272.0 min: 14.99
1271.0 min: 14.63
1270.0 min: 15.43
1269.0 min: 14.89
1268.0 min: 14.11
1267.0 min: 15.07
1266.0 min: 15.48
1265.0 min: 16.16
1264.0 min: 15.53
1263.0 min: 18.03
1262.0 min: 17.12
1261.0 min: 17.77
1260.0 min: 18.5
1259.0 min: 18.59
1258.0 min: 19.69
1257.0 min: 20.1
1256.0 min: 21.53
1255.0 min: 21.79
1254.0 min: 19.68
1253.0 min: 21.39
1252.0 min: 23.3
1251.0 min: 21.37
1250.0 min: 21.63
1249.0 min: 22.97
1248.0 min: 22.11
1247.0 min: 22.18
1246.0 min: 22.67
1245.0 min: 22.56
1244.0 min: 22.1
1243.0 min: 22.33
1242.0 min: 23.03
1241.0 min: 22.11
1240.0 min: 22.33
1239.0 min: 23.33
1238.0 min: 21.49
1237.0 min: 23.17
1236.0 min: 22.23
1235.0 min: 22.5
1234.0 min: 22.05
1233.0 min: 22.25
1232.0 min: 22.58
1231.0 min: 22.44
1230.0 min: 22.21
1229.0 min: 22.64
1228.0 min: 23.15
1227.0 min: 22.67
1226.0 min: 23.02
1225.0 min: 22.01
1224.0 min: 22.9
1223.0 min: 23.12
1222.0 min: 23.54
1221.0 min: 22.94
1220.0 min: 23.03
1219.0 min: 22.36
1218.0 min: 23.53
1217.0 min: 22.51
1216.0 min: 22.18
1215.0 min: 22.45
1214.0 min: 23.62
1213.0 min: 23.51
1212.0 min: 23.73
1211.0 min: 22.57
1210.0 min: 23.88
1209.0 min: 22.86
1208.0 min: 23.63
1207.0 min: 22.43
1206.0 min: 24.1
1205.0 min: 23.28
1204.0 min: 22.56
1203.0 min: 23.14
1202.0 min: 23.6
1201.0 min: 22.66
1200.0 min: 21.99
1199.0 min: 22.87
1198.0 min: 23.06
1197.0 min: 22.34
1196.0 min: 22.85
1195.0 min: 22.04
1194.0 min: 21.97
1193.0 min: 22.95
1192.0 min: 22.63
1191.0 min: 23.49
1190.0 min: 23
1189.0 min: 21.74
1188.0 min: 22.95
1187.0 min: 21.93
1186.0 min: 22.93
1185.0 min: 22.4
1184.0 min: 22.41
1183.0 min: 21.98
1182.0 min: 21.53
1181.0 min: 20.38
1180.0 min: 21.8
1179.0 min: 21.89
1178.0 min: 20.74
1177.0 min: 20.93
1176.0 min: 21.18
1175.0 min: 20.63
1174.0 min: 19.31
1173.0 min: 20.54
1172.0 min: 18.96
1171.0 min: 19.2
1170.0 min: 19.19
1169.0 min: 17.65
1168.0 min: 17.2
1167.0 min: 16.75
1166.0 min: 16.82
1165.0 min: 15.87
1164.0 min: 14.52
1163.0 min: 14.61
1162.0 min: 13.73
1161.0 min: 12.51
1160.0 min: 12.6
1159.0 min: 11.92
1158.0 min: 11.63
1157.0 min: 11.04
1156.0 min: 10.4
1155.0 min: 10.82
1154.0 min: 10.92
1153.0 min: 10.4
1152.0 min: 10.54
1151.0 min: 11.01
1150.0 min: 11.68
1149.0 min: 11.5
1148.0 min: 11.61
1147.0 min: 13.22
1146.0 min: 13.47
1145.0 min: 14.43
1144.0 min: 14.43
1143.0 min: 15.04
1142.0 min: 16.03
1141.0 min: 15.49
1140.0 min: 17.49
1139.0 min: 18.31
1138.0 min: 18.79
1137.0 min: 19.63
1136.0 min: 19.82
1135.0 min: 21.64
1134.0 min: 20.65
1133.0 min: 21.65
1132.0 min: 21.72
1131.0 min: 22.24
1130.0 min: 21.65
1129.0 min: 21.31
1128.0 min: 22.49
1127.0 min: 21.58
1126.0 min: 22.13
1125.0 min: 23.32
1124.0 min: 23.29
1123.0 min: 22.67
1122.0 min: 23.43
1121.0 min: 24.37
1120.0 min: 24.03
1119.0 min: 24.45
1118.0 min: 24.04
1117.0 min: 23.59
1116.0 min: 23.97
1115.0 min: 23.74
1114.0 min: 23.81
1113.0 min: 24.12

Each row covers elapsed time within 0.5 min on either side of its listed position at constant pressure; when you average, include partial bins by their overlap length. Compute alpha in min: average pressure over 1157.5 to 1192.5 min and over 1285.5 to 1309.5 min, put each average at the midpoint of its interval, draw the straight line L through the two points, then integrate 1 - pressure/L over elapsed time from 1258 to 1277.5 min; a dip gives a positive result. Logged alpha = 4.4 min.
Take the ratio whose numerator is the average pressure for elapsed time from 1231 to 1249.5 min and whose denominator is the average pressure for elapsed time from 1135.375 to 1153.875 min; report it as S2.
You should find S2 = 1.54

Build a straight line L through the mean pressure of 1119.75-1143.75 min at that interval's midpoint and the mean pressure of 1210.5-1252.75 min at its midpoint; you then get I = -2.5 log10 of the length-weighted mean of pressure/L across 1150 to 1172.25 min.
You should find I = 0.46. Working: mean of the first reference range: 20.7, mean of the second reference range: 22.6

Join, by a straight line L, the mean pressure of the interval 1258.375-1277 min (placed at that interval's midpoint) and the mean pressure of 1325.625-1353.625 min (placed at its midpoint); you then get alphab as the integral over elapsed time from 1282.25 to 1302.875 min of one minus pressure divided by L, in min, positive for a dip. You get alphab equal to -4.0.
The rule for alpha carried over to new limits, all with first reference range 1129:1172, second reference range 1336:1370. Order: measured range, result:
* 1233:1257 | -4.3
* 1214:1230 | -4.3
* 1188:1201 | -4.2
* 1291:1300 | -0.6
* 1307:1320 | -0.6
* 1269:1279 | 1.6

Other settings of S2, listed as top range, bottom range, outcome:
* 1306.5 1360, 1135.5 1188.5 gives 1.33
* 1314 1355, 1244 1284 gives 1.17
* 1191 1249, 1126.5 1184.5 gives 1.34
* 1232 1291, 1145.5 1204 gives 1.10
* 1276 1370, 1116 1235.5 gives 1.10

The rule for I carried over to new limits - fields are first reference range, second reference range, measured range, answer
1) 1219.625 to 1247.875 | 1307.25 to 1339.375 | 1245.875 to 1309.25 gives 0.12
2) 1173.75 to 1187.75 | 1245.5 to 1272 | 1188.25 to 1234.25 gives -0.12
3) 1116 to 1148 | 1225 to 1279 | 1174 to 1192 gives -0.09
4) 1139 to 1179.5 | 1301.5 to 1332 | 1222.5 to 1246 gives -0.21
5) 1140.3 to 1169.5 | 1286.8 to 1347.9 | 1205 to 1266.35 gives -0.23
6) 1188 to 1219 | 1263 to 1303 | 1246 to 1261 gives -0.01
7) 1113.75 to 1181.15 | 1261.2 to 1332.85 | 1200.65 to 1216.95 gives -0.21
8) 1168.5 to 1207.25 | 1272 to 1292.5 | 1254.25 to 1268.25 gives 0.14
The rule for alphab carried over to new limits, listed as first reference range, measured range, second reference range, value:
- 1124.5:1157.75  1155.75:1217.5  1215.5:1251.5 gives -2.50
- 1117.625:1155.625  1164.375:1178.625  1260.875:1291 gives -0.56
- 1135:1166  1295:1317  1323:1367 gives -1.53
